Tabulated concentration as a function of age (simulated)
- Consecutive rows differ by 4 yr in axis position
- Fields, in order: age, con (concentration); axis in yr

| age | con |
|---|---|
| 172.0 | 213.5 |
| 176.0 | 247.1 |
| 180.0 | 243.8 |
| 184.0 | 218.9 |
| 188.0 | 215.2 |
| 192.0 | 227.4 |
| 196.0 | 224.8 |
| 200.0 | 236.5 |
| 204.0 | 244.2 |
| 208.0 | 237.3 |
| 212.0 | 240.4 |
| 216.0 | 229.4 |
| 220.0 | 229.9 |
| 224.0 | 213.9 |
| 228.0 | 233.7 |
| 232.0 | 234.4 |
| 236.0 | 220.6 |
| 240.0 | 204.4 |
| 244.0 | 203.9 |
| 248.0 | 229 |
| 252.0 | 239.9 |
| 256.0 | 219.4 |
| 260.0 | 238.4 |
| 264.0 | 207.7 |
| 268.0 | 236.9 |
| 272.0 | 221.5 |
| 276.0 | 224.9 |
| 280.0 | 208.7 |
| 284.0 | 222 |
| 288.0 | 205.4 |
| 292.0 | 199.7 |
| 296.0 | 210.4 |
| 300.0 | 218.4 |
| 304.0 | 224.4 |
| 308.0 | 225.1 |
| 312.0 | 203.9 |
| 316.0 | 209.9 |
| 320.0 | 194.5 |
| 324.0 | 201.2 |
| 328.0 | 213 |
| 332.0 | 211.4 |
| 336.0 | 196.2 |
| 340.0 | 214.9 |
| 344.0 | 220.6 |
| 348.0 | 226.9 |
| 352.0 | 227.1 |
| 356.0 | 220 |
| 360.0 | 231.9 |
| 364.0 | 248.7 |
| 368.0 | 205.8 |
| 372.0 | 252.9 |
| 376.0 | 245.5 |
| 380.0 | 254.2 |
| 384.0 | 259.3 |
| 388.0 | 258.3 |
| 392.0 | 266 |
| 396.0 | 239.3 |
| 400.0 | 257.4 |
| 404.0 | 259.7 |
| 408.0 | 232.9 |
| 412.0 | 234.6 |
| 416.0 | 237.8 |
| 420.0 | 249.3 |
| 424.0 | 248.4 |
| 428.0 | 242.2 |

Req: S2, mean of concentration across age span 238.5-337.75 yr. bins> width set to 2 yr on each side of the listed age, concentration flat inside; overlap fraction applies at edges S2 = 215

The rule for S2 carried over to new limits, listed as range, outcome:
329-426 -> 237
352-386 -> 239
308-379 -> 220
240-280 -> 223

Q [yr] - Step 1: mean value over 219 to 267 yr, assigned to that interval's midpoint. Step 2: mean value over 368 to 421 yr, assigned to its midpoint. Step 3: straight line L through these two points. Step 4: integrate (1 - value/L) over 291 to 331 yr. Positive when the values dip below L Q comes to 4.1 yr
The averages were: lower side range 223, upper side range 248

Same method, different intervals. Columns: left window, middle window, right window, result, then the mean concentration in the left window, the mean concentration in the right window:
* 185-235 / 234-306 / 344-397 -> 4.7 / 230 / 240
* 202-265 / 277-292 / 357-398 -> 1.4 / 227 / 246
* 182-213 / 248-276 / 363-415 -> 1.0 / 230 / 247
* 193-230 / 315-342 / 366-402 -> 4.2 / 232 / 249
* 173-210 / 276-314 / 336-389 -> 3.2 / 232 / 234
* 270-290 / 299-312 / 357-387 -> 0.2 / 216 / 242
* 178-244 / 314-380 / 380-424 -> 6.1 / 228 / 250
